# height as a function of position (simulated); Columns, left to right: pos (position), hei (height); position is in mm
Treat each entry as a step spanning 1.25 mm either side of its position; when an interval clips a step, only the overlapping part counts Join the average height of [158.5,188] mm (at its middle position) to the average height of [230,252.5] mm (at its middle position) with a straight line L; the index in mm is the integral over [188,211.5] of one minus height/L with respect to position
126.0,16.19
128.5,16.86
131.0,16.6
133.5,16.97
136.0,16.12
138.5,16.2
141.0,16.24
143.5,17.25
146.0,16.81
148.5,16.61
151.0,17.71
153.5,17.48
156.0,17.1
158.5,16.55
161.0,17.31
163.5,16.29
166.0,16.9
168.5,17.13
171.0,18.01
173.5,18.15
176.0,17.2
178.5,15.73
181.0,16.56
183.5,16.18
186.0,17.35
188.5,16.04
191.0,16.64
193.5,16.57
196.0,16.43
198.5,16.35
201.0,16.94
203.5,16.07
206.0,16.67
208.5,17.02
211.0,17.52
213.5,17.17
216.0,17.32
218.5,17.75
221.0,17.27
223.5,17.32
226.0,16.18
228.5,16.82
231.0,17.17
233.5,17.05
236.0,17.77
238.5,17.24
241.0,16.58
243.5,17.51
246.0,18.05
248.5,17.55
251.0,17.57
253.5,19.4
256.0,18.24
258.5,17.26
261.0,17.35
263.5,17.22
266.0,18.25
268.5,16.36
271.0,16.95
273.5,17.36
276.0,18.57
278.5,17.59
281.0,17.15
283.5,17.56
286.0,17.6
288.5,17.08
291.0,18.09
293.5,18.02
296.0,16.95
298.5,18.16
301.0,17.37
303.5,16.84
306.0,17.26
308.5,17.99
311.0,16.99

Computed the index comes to 0.70 mm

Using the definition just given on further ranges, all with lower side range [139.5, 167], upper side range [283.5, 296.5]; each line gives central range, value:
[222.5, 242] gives 0.32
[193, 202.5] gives 0.32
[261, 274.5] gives 0.18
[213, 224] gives -0.09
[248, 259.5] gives -0.42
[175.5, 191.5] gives 0.54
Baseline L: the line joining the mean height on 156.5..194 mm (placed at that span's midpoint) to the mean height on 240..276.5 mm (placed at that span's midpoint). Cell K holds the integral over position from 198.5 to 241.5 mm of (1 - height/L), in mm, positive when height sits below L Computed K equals 0.54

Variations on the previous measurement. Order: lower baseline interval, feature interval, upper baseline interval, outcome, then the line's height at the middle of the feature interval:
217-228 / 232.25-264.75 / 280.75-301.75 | -0.58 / 17.3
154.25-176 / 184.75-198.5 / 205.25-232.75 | 0.46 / 17.2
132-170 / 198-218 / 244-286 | 0.37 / 17.2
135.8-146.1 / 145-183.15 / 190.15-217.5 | -0.88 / 16.6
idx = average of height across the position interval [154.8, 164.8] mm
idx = 16.8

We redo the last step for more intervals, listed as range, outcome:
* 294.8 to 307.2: 17.3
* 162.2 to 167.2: 16.6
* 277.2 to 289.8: 17.4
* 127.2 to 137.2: 16.6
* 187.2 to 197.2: 16.4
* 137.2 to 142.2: 16.2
